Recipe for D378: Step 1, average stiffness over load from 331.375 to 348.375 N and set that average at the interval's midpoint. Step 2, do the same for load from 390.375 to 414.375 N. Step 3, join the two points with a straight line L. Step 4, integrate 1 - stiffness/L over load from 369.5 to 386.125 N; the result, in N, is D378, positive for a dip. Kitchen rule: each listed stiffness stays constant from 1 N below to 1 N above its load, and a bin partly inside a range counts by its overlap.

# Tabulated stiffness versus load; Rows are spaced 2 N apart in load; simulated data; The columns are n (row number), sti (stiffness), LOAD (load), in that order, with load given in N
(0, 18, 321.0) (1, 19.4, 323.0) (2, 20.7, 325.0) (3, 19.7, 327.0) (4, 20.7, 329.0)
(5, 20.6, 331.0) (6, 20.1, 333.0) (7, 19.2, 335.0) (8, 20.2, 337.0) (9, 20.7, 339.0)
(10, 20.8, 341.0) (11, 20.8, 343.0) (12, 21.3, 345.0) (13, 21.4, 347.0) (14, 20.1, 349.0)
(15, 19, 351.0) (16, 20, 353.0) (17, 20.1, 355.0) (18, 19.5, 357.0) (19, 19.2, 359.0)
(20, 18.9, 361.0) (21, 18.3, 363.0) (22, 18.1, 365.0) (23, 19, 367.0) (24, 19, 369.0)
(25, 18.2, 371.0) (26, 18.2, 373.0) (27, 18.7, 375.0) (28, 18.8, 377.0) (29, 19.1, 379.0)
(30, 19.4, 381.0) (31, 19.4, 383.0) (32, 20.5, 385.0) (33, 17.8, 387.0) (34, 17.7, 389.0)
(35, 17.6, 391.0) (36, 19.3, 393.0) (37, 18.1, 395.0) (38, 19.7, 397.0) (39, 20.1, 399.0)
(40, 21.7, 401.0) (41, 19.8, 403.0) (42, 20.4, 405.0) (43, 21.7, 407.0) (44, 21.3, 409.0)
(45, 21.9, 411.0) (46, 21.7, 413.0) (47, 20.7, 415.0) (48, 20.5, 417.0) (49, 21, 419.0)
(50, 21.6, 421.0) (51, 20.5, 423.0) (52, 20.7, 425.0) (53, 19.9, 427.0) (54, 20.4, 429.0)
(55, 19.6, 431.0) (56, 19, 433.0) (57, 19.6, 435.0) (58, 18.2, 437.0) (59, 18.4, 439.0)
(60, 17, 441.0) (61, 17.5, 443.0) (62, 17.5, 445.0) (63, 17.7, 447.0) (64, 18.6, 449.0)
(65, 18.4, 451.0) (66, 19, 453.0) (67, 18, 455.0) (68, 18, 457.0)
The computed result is 1.1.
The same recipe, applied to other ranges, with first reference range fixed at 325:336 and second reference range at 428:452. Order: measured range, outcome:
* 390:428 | -3.0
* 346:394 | 1.2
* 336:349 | -0.6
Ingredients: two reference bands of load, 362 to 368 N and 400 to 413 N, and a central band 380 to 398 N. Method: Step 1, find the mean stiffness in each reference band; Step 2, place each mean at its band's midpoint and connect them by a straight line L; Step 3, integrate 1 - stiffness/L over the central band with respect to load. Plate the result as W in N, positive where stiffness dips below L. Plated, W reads 1.1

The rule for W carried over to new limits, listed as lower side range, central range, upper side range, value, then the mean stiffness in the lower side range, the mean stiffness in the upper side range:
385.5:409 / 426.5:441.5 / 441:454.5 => -0.49 N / 19.5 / 18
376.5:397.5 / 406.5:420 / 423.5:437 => -1.28 N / 18.8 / 19.8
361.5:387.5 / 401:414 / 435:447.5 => -2.00 N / 18.8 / 17.9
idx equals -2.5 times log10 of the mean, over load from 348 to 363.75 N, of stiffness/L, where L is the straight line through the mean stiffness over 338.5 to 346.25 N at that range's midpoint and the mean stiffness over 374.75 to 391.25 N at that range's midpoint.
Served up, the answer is 0.05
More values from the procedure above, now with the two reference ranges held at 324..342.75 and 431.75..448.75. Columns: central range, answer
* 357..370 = 0.05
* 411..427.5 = -0.13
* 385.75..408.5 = -0.03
